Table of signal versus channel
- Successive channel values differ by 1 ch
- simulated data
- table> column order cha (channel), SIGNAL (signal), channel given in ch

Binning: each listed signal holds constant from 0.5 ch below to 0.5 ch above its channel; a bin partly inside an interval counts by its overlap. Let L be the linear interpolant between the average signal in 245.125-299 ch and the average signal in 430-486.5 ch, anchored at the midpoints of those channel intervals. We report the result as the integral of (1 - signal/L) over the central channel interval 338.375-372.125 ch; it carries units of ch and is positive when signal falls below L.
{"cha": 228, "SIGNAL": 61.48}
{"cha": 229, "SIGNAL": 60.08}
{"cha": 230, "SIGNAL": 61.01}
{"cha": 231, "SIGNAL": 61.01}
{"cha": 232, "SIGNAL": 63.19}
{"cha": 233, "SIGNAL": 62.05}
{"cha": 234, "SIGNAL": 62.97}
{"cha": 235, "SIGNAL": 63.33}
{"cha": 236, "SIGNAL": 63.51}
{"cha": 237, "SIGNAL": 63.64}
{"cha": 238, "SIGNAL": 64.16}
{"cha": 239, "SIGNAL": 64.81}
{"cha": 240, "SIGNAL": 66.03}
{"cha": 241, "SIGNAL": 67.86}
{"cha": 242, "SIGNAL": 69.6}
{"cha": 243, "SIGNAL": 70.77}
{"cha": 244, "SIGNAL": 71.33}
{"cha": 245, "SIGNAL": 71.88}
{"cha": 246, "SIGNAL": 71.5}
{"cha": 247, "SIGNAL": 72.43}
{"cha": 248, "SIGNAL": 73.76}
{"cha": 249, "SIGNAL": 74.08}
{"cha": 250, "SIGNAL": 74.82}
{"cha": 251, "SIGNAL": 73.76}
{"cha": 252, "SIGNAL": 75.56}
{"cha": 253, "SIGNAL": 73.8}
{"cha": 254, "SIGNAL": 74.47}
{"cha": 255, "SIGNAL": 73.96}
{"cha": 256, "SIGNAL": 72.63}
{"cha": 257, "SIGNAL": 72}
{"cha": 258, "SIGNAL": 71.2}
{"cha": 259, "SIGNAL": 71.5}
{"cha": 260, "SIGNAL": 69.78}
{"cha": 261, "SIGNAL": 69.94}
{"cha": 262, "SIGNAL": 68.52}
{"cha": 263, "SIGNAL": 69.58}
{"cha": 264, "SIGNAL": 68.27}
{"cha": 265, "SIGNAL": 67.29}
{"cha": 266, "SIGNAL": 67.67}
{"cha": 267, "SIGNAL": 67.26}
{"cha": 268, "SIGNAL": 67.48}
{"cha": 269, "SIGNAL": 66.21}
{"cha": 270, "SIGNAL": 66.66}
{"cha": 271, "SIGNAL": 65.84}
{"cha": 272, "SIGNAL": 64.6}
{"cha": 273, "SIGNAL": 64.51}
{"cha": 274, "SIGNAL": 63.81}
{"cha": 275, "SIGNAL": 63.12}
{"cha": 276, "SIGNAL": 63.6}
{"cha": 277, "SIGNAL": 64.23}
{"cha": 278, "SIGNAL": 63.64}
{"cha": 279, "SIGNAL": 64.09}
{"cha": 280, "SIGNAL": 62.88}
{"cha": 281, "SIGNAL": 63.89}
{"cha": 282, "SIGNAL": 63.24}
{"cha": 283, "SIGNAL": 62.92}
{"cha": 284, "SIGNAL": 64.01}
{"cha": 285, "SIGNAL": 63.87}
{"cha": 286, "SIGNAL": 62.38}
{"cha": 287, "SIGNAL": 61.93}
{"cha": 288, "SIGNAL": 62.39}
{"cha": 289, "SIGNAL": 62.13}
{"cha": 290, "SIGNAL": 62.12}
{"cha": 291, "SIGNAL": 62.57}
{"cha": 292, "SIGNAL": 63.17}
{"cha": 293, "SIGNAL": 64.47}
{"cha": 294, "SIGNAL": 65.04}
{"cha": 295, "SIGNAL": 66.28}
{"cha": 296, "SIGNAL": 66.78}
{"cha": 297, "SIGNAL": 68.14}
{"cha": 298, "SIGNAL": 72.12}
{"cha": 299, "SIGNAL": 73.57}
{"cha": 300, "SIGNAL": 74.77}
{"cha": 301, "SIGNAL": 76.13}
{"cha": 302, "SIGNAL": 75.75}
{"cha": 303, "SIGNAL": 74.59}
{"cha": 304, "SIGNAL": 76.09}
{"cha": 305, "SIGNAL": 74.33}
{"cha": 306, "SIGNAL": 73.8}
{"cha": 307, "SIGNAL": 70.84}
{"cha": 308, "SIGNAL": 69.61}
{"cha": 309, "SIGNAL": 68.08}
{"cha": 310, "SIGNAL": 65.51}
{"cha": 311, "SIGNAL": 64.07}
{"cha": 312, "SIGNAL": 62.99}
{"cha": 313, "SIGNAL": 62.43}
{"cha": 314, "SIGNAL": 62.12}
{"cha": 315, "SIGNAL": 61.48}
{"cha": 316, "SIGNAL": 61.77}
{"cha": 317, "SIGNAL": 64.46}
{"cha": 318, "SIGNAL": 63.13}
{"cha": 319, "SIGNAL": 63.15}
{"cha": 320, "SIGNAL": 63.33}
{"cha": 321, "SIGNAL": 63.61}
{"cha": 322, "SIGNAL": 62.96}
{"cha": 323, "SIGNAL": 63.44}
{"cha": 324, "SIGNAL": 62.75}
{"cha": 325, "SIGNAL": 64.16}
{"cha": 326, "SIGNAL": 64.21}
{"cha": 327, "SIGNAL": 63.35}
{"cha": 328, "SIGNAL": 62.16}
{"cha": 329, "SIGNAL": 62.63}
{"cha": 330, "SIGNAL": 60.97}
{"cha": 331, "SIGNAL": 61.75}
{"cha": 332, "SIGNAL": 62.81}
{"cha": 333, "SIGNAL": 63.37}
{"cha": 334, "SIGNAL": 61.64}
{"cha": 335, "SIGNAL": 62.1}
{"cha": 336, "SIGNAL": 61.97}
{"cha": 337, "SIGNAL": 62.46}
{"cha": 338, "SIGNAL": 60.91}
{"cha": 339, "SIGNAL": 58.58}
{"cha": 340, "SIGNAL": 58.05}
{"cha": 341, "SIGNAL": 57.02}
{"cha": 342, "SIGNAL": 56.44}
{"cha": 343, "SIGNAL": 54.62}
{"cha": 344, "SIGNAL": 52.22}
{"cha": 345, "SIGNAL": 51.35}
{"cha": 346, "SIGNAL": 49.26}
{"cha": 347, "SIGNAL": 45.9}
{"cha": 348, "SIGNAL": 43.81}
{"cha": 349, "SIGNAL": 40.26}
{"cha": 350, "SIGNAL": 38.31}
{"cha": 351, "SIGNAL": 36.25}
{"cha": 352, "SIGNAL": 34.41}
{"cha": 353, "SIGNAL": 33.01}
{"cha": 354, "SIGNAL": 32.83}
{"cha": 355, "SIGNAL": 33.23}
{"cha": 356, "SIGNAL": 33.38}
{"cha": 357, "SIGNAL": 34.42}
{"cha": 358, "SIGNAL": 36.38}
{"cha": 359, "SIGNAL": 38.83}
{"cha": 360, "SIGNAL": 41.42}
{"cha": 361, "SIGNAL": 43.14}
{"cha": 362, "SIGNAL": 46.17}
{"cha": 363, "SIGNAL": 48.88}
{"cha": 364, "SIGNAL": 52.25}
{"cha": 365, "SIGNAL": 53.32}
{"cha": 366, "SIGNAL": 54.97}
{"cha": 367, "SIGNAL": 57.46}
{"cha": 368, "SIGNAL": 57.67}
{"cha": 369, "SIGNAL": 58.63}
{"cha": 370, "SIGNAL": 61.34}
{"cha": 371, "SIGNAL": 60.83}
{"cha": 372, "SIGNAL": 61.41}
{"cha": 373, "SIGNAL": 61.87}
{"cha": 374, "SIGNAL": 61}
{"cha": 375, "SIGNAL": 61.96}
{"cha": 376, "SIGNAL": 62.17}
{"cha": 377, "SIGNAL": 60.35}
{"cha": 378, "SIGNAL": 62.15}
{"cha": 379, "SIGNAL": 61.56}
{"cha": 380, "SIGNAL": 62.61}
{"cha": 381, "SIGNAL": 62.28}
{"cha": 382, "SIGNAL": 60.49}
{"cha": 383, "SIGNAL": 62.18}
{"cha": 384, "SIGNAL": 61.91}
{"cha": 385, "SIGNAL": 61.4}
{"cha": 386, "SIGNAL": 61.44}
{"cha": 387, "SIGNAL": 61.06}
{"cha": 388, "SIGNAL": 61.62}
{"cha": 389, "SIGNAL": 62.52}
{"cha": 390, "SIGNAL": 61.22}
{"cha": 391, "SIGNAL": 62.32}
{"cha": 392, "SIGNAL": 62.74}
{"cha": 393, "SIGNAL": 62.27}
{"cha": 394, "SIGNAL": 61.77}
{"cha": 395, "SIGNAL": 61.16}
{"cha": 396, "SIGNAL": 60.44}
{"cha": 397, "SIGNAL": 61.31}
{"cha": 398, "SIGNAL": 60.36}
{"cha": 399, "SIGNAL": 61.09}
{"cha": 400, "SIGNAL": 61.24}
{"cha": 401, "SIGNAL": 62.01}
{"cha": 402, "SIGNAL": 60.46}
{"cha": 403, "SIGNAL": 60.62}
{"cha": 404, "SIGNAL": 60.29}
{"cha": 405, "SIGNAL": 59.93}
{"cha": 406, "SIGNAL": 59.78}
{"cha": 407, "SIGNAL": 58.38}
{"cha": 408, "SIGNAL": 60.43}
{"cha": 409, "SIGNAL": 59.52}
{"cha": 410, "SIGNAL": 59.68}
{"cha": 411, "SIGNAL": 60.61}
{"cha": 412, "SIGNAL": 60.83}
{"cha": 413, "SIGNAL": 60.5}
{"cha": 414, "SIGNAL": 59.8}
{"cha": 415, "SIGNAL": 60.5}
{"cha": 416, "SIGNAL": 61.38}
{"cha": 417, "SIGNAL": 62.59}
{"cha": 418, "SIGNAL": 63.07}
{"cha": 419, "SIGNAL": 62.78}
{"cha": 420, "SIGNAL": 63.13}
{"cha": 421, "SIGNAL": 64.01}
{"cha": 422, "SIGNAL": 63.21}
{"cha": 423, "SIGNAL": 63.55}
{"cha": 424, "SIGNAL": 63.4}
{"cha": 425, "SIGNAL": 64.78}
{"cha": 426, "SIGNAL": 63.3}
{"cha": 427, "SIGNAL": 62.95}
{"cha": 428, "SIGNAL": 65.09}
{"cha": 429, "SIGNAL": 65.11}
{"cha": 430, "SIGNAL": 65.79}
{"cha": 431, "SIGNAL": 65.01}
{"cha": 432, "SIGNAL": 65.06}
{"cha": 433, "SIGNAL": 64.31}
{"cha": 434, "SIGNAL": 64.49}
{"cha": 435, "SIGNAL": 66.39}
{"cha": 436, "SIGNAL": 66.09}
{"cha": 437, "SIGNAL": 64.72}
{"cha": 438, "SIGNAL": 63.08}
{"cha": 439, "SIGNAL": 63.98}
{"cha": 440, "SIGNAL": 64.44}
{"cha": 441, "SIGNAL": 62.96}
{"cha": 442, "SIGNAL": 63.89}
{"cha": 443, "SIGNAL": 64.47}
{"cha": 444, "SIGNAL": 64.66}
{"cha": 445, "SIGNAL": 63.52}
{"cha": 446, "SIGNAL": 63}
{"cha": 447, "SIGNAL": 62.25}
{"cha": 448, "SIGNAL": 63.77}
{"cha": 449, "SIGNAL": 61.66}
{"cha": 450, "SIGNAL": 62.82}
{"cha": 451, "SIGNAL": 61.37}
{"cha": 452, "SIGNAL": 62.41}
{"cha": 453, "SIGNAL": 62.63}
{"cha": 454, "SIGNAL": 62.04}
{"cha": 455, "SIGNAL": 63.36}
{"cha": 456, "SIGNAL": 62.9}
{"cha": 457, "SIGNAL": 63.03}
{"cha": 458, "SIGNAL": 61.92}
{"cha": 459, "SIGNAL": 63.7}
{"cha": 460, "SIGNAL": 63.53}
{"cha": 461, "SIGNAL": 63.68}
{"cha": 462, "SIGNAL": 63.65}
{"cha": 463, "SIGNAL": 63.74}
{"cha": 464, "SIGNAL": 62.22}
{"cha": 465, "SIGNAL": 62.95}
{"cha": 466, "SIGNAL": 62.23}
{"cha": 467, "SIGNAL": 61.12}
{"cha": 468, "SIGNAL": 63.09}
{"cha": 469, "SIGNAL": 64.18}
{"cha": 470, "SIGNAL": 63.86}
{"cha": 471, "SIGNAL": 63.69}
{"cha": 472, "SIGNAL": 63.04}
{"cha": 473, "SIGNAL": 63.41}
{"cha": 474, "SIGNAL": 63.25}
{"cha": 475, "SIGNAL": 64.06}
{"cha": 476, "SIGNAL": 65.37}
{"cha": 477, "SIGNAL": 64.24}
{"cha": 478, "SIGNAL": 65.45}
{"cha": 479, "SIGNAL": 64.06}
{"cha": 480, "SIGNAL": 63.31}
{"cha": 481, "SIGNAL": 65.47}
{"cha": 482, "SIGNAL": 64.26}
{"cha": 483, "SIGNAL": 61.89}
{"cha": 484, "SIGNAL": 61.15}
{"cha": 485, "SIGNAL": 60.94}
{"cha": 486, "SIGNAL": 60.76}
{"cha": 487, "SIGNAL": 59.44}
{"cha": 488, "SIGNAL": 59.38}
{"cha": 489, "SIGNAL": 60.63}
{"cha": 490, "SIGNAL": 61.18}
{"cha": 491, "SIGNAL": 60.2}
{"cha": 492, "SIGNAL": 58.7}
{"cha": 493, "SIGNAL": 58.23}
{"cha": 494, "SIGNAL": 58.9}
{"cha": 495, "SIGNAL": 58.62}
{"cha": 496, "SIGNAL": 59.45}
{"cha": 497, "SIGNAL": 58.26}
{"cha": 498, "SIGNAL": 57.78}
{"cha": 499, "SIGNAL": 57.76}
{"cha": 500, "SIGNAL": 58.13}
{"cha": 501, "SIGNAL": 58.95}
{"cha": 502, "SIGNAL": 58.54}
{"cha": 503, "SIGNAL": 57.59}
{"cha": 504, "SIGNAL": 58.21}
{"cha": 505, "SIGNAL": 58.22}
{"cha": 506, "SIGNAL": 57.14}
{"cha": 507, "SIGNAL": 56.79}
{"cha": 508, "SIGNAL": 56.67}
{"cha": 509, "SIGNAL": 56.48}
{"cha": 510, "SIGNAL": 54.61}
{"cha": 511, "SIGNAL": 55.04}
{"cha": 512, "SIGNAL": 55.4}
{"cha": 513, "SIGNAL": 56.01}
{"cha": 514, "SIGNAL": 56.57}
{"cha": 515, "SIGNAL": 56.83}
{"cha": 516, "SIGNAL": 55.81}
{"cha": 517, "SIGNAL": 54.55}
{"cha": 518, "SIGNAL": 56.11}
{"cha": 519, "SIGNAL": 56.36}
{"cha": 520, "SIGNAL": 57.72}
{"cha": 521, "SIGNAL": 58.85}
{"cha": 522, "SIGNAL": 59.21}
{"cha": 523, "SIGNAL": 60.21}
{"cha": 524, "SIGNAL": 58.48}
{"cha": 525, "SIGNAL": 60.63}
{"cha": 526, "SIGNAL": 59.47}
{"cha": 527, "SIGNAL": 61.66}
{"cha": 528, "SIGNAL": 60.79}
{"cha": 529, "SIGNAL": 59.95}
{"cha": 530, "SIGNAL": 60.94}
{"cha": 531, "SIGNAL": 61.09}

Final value 9.4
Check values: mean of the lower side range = 67.5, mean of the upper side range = 63.5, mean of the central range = 47.4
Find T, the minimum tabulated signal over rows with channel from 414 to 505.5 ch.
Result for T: 57.59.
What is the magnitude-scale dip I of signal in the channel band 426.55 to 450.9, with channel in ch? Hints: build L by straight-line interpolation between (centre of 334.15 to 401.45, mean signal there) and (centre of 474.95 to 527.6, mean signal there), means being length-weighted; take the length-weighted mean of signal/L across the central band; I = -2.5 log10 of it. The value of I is -0.13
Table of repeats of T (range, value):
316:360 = 32.83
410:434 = 59.68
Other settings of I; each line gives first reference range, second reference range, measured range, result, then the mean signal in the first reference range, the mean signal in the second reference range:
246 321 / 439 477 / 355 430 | 0.107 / 67.6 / 63.2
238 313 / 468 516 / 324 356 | 0.234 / 68.2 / 60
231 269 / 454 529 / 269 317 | 0.023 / 69.2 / 60.3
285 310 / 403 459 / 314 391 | 0.185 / 68.5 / 62.8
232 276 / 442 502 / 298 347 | 0.047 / 68.7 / 62.1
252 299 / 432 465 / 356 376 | 0.242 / 66.6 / 63.5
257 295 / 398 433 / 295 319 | -0.065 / 65.4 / 62.1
